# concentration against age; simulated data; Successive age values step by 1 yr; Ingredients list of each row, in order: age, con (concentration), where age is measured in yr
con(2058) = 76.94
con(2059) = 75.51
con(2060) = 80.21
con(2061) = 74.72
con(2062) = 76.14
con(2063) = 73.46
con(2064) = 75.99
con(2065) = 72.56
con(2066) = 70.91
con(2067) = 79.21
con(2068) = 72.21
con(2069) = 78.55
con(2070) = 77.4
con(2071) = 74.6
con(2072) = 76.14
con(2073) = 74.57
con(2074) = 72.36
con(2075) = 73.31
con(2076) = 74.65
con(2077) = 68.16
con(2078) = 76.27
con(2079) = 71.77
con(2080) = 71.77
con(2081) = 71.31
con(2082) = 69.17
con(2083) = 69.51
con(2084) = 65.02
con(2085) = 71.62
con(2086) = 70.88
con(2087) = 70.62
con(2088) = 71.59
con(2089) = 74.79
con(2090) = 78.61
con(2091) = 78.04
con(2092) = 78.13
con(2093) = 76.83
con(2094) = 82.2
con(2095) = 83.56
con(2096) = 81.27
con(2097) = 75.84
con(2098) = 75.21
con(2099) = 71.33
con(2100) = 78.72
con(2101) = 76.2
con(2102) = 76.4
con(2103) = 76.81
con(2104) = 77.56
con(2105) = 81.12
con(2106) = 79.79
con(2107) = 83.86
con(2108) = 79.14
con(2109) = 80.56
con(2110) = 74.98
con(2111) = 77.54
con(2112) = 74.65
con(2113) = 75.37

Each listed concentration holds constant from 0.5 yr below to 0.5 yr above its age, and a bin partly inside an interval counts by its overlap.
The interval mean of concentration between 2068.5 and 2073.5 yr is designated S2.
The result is 76.3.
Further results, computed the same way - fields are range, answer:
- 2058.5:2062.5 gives 76.6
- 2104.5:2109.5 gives 80.9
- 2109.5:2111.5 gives 76.3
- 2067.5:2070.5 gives 76.1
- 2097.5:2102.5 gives 75.6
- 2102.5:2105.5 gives 78.5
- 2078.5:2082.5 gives 71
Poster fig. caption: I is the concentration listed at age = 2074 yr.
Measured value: 72.36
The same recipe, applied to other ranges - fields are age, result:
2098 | 75.21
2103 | 76.81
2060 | 80.21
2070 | 77.4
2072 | 76.14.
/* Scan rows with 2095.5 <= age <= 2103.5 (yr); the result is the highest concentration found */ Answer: 81.27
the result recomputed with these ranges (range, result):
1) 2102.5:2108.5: 83.86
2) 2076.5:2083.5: 76.27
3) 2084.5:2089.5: 74.79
